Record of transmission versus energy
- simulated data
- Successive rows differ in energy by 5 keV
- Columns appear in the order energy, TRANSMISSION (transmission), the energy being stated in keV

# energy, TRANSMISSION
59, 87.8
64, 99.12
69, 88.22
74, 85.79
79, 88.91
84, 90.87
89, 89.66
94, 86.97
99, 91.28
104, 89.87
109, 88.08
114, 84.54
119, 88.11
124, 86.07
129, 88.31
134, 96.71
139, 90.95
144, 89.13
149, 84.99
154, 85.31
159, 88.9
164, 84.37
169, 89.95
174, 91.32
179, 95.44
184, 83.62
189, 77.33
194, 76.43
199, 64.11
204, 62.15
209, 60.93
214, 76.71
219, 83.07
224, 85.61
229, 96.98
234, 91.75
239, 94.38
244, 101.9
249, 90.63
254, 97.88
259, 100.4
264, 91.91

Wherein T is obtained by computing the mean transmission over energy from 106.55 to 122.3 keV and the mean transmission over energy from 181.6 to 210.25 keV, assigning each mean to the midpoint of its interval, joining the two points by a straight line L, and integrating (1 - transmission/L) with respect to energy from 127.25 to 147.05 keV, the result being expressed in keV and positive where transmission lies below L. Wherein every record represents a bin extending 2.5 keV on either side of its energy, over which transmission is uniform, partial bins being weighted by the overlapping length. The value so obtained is -2.1 keV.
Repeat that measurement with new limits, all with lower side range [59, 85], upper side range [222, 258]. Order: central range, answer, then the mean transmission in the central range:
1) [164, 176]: 0.4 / 89.3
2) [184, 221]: 8.5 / 72.2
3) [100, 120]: 0.7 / 87.9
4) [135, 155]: 0.8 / 88.5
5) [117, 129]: 0.6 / 87.3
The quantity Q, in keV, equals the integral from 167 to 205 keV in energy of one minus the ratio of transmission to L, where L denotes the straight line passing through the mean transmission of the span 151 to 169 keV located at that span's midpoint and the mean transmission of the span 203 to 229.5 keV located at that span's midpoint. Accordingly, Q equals 0.8 keV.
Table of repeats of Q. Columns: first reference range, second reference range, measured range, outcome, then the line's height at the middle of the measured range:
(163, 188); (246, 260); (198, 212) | 4.4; 91.4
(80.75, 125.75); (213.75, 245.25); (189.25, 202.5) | 2.8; 90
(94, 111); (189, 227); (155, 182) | -3.5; 79.3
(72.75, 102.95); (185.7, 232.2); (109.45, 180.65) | -5.0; 83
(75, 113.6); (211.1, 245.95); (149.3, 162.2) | 0.4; 89.2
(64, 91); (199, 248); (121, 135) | -0.4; 87.3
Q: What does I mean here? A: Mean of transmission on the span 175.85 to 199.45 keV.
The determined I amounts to 81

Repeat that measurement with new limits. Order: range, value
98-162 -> 88.5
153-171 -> 87.2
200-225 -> 72.4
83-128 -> 88.3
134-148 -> 90.7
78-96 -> 89.2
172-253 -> 83.5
